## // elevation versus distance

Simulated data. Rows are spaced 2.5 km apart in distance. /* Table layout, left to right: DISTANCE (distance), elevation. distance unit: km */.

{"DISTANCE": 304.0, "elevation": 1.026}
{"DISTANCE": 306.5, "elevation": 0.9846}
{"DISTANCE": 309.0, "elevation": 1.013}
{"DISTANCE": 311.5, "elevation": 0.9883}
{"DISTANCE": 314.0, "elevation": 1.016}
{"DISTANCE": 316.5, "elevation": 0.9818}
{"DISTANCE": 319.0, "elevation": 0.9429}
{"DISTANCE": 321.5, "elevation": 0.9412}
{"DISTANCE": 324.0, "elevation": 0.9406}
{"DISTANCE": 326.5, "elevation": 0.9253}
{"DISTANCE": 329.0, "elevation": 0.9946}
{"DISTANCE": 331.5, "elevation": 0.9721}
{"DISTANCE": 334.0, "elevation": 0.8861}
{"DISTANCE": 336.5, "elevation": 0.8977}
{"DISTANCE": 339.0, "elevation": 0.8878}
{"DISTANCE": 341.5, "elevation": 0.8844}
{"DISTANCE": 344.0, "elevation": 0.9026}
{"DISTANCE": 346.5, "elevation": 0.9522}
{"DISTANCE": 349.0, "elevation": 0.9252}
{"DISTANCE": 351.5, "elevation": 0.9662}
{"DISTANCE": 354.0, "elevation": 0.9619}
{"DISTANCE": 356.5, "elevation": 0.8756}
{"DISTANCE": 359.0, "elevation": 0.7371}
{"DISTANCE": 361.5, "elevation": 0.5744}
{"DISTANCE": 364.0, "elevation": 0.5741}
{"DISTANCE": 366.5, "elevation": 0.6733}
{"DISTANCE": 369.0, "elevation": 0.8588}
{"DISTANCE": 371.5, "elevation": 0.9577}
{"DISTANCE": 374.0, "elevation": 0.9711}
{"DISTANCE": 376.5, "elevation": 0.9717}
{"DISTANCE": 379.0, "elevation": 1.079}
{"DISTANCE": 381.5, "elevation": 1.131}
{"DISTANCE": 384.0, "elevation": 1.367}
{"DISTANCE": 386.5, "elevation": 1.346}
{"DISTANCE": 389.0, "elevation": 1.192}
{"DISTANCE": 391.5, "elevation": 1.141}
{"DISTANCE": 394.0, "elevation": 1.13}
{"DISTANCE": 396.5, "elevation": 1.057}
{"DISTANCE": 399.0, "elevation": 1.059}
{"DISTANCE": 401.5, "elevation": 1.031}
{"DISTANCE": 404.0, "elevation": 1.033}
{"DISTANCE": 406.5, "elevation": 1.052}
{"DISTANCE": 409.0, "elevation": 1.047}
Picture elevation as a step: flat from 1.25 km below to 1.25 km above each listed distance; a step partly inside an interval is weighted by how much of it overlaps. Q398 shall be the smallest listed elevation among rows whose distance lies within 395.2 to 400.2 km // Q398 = 1.057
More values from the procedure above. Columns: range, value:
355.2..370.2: 0.5741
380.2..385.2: 1.131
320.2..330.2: 0.9253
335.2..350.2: 0.8844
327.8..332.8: 0.9721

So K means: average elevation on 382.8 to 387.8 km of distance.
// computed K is 1.35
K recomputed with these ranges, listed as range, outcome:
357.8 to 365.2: 0.628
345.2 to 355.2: 0.951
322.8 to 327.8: 0.933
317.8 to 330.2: 0.949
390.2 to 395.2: 1.14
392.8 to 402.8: 1.07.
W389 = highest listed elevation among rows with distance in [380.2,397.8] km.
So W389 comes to 1.367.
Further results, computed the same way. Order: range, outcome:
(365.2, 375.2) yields 0.9711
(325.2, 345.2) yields 0.9946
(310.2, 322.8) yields 1.016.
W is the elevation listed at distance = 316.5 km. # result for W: 0.9818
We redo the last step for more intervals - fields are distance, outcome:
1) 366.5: 0.6733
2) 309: 1.013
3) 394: 1.13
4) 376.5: 0.9717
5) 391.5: 1.141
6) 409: 1.047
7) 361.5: 0.5744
